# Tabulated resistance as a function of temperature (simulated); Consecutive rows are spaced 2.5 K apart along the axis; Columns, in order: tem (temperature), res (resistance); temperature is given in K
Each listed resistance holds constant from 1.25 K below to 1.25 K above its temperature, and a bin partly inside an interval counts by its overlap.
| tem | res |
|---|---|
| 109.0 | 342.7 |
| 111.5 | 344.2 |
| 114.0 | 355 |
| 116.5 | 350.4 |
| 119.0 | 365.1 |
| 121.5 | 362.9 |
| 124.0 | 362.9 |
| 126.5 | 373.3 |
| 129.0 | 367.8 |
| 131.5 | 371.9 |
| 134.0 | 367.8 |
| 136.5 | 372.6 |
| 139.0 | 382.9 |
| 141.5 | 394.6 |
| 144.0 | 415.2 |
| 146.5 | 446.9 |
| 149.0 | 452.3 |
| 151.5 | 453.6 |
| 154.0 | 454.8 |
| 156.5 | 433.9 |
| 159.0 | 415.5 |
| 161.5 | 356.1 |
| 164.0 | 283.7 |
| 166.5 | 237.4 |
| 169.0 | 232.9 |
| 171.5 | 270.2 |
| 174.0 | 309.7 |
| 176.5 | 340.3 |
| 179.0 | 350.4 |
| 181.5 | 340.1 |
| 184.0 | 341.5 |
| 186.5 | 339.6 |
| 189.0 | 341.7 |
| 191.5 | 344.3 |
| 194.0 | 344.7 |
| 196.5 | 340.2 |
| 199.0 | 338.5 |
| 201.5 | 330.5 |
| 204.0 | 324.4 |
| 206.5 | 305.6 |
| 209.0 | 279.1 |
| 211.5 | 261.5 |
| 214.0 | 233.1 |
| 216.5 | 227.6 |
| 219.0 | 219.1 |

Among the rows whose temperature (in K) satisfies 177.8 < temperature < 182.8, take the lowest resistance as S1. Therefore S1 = 340.1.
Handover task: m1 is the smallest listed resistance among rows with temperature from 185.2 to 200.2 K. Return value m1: 338.5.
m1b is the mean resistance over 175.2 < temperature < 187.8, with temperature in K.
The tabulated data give 342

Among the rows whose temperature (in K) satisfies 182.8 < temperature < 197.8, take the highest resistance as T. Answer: 344.7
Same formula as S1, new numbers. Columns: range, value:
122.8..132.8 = 362.9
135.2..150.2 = 372.6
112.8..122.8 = 350.4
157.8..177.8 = 232.9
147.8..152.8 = 452.3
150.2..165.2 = 283.7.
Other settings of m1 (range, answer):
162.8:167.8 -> 237.4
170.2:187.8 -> 270.2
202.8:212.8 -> 261.5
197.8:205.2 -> 324.4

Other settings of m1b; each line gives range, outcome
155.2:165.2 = 373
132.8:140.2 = 374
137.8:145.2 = 398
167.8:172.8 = 252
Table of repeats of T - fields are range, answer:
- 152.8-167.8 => 454.8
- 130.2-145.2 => 415.2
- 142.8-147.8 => 446.9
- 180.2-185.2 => 341.5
